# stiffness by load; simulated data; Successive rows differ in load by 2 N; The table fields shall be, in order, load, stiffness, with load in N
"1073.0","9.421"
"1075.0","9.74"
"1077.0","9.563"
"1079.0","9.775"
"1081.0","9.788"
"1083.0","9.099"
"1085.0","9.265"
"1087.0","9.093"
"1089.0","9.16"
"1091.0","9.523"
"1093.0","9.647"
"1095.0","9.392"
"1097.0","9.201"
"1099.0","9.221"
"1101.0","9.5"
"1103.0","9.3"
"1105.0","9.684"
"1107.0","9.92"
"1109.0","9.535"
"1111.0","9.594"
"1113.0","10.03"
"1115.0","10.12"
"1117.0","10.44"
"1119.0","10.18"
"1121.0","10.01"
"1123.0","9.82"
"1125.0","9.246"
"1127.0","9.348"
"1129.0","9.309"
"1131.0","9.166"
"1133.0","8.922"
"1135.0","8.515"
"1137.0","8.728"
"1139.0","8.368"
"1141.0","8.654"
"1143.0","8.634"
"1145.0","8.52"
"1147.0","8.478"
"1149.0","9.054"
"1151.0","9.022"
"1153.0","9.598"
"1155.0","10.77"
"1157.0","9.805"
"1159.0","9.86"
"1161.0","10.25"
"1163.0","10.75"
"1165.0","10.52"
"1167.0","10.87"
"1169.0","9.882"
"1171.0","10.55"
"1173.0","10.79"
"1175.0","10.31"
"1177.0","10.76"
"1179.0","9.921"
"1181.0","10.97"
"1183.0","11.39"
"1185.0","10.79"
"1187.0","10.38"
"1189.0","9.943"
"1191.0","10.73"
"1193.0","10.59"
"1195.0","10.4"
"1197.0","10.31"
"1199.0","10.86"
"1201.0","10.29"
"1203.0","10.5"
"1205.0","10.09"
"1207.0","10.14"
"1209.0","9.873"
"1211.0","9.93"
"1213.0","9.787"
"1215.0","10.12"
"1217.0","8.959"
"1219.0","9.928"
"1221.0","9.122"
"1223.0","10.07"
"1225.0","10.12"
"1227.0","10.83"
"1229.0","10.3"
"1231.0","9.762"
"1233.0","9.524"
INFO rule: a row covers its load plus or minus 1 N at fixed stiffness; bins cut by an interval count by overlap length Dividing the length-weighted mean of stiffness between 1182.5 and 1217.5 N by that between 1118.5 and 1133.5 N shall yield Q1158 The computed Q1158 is 1.08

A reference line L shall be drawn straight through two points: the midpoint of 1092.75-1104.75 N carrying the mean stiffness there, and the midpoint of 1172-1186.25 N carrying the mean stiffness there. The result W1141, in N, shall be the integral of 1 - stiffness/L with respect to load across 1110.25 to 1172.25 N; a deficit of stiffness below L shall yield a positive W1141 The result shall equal 3.0 N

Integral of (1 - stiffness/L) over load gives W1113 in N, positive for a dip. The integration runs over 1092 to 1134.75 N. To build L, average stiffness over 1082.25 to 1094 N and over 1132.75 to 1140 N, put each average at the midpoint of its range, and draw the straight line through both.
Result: -3.1 N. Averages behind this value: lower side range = 9.3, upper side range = 8.6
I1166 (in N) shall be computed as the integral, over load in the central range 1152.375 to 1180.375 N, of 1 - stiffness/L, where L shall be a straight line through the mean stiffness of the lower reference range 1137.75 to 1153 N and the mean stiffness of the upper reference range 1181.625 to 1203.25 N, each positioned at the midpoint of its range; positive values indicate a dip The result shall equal -2.3 N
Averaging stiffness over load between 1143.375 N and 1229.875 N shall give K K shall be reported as 10.1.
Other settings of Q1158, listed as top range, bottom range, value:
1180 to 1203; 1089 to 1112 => 1.12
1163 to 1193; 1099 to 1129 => 1.09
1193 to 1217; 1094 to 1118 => 1.05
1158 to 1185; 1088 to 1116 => 1.10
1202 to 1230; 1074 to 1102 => 1.06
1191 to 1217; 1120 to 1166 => 1.09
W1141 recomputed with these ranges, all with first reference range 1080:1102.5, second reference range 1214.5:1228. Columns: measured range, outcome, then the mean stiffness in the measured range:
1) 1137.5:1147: 1.00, 8.55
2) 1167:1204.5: -3.07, 10.5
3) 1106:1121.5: -0.88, 9.98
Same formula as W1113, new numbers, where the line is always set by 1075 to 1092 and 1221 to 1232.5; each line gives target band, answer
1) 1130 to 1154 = 2.2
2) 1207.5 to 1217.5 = 0.2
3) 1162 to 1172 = -0.7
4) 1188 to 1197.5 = -0.4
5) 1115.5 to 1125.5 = -0.4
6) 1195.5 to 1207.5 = -0.5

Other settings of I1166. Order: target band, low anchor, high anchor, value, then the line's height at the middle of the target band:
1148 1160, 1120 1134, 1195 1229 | -0.1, 9.62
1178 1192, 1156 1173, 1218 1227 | -0.5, 10.2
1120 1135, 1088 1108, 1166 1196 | 0.8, 9.84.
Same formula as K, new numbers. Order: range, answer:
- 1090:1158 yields 9.39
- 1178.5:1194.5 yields 10.6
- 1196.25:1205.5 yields 10.4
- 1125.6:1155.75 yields 8.99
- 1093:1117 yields 9.63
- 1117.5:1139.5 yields 9.28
